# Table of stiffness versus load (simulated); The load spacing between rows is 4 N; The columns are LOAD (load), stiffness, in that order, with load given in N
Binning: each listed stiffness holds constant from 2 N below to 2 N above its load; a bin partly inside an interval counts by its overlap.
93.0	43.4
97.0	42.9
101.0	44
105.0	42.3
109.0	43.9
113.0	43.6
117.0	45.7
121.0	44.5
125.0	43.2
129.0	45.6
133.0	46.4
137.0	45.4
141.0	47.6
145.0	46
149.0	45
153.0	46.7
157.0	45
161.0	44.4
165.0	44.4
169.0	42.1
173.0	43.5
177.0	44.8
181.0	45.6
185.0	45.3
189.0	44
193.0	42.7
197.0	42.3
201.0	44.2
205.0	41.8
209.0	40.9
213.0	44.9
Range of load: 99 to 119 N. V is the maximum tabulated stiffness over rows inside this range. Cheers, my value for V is 45.7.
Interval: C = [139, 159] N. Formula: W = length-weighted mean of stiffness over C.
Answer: 46.1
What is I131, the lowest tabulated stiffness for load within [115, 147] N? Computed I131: 43.2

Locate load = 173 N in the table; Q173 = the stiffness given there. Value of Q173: 43.5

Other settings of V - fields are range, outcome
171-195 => 45.6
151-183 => 46.7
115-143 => 47.6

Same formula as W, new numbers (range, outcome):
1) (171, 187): 44.8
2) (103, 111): 43.1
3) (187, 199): 43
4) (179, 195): 44.4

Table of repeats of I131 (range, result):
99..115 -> 42.3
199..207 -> 41.8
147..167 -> 44.4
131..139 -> 45.4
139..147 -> 46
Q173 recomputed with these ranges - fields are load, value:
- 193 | 42.7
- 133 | 46.4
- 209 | 40.9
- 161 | 44.4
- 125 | 43.2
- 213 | 44.9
